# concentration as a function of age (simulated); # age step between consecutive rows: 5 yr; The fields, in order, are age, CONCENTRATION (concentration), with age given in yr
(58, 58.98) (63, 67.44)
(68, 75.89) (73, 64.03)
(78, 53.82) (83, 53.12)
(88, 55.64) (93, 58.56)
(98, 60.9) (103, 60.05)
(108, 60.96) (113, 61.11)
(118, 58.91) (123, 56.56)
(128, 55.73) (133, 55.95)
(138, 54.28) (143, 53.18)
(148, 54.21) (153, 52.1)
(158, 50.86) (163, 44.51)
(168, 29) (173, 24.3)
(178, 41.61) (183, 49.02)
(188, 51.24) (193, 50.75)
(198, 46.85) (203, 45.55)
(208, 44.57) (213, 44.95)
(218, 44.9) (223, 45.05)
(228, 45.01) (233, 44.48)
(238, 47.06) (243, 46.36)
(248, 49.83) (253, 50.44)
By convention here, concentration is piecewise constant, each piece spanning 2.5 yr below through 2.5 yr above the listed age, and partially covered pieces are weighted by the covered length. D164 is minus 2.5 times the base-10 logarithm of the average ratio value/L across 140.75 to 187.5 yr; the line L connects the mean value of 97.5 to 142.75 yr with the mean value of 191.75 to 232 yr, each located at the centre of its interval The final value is 0.17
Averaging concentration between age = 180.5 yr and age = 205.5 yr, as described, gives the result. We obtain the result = 48.7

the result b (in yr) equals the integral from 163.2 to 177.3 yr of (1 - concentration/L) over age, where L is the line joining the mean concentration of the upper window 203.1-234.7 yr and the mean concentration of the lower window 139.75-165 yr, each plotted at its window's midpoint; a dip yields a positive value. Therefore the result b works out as 5.14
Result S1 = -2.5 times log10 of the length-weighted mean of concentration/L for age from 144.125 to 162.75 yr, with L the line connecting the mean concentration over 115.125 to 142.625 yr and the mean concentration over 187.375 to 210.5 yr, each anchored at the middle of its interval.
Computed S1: 0.03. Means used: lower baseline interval 56.1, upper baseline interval 47.5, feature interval 51.5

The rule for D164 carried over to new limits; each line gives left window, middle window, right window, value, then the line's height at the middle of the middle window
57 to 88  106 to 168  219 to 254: 0.04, 55.9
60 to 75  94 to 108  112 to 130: 0.03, 62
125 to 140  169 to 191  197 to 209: 0.19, 48.8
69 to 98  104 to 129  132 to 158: -0.06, 55.8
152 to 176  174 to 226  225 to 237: -0.08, 42.5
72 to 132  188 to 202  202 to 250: 0.00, 48.8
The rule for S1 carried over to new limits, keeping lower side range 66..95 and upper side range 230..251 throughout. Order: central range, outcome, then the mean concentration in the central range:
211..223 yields 0.091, 44.9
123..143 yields 0.009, 55.2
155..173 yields 0.328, 39.4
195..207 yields 0.090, 46.2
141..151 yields 0.020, 53.6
